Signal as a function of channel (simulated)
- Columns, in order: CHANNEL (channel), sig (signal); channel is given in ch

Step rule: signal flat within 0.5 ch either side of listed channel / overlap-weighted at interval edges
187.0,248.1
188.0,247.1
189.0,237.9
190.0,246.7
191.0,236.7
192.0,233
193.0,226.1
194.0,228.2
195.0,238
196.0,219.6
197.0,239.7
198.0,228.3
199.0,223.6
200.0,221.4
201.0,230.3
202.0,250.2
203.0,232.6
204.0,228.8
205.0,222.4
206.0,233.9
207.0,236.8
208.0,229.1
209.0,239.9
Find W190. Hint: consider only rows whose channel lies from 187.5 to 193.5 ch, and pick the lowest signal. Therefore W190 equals 226.1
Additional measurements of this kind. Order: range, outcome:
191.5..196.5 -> 219.6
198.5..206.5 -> 221.4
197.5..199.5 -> 223.6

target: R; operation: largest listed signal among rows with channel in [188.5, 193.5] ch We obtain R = 246.7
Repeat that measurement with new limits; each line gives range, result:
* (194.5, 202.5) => 250.2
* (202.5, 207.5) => 236.8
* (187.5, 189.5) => 247.1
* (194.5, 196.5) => 238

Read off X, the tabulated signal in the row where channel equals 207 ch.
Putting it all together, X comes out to 236.8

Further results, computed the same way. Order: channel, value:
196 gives 219.6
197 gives 239.7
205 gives 222.4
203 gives 232.6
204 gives 228.8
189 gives 237.9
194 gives 228.2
